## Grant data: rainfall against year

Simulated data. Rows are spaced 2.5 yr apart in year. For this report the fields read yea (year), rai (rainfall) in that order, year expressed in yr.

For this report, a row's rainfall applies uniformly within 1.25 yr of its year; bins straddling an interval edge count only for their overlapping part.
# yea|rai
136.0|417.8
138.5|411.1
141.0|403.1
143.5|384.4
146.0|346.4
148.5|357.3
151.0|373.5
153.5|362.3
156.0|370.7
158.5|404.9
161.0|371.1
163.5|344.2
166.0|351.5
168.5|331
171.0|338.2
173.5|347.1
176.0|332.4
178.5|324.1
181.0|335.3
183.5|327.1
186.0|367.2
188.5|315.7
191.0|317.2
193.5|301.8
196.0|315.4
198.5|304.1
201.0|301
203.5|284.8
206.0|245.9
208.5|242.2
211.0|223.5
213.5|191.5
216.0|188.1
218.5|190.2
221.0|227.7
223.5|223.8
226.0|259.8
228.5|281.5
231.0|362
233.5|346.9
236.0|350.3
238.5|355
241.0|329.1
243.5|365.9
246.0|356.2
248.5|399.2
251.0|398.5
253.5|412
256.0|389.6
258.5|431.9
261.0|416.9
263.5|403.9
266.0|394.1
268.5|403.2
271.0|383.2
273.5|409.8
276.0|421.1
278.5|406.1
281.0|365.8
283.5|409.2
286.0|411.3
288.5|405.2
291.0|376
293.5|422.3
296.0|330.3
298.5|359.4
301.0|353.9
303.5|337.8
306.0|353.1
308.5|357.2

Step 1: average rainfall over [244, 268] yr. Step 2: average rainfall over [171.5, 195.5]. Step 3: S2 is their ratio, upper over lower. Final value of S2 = 1.21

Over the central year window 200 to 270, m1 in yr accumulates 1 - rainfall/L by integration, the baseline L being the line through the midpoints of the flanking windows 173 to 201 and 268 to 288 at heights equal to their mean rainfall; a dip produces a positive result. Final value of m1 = 8.9 yr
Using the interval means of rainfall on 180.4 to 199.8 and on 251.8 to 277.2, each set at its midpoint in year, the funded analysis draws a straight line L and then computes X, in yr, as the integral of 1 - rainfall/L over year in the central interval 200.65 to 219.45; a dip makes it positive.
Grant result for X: 6.18 yr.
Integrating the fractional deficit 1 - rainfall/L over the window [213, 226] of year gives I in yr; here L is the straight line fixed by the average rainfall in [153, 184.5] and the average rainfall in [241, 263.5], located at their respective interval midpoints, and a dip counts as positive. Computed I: 5.73 yr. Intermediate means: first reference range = 349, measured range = 210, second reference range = 393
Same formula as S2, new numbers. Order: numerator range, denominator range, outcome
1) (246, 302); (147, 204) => 1.17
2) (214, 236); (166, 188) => 0.78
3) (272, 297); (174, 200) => 1.22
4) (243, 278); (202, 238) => 1.53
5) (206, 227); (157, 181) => 0.63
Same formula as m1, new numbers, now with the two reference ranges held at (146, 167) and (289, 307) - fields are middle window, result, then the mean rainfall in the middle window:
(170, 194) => 2.2 yr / 331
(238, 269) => -2.1 yr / 389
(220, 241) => 3.5 yr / 303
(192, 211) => 4.4 yr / 281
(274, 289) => -1.6 yr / 403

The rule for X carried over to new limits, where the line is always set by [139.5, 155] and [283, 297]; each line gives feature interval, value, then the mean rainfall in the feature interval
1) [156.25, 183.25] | 1.9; 348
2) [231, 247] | 1.4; 351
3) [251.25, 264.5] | -0.8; 410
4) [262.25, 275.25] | -0.3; 400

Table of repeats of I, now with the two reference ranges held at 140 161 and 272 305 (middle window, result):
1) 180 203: 3.6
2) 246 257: -0.4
